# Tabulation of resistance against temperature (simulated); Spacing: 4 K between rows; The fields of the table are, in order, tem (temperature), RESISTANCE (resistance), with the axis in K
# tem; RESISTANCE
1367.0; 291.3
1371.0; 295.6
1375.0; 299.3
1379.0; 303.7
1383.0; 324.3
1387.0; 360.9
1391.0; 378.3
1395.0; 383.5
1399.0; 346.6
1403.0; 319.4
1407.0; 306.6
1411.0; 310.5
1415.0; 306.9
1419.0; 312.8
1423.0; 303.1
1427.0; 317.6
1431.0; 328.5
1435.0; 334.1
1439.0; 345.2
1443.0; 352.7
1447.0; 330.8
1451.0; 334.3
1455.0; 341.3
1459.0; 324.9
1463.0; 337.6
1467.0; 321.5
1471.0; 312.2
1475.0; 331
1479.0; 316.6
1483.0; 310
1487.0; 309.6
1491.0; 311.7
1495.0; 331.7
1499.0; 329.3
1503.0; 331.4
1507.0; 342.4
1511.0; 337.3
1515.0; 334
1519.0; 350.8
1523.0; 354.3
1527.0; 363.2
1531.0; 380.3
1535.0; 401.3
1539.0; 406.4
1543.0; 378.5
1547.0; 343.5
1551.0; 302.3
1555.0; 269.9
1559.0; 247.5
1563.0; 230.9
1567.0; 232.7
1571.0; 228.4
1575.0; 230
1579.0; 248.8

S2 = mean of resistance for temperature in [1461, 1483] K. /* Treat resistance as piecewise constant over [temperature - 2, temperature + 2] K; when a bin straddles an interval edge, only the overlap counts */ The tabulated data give 323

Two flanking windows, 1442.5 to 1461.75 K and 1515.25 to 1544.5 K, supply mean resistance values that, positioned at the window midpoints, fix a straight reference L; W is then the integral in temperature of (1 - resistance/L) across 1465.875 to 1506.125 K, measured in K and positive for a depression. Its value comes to 3.6 K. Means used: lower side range 336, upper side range 374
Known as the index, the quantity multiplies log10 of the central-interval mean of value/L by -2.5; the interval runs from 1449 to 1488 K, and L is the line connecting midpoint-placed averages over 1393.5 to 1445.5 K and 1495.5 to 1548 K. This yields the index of 0.06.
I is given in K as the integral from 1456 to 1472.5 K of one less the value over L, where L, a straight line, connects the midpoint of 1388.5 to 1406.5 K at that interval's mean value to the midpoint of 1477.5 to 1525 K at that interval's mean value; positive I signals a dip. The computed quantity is 0.6 K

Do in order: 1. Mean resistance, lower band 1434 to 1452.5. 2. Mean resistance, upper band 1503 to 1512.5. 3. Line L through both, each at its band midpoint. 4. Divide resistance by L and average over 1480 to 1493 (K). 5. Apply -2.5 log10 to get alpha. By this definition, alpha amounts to 0.093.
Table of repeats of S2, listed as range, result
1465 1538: 338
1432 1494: 328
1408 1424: 309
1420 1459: 331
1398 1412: 320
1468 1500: 319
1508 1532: 352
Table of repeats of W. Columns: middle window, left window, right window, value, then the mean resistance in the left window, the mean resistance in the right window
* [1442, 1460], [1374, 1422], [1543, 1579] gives -1.6 K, 329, 267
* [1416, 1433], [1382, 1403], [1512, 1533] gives 2.0 K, 357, 356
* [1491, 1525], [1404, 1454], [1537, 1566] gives -2.5 K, 324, 309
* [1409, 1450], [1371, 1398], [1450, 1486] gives 0.8 K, 338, 325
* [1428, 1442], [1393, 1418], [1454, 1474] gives -0.4 K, 328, 327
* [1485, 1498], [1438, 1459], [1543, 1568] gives -0.1 K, 339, 281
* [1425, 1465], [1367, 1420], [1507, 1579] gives -1.5 K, 326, 316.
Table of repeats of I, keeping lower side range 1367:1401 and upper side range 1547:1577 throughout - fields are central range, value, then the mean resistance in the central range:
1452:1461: -0.9 K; 333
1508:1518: -2.2 K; 338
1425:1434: -0.3 K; 324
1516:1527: -3.2 K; 353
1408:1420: 0.4 K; 310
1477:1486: -0.7 K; 313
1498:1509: -2.1 K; 335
